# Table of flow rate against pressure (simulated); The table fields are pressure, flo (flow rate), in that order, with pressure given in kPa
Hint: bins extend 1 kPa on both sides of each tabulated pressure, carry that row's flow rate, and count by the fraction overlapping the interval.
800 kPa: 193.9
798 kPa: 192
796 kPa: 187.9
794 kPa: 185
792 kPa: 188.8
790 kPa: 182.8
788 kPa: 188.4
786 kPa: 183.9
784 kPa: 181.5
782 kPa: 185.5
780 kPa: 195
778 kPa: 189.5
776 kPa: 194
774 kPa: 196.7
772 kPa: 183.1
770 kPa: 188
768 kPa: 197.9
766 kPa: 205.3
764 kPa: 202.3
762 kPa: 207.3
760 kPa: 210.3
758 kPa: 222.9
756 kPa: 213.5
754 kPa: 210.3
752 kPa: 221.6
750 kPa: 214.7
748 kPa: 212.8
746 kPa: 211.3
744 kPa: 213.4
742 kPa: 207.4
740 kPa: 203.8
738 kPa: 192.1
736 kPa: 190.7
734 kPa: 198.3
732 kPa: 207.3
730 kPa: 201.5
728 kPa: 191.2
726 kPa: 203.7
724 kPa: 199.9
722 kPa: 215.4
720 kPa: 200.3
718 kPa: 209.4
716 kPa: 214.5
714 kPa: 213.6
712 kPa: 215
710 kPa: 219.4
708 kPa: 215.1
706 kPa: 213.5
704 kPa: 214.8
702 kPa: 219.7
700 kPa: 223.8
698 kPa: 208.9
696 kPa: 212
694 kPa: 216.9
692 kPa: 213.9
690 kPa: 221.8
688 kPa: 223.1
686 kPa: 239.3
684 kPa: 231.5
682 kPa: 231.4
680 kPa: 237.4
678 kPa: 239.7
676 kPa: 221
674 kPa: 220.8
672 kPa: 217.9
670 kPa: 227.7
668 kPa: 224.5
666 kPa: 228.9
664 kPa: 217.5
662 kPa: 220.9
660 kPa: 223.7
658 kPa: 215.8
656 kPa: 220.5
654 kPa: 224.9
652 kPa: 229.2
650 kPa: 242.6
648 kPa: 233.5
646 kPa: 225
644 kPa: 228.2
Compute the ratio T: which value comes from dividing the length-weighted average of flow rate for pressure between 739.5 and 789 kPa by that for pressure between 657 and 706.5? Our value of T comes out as 0.91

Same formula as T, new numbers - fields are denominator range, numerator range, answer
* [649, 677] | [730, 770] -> 0.92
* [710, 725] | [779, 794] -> 0.89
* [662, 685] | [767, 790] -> 0.83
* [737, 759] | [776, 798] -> 0.89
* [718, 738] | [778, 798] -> 0.93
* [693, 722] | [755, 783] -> 0.93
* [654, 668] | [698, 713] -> 0.98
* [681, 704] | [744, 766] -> 0.96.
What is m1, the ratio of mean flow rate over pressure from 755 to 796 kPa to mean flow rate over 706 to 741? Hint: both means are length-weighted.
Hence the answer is 0.95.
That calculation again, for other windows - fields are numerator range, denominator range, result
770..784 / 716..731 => 0.93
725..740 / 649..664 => 0.88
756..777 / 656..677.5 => 0.91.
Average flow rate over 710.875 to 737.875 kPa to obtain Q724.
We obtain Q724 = 204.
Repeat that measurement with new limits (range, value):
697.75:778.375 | 207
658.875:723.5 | 220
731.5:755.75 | 207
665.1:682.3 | 228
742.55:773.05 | 208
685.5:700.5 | 219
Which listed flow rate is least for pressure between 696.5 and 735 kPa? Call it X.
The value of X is 191.2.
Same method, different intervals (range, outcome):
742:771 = 188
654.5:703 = 208.9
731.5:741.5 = 190.7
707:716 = 213.6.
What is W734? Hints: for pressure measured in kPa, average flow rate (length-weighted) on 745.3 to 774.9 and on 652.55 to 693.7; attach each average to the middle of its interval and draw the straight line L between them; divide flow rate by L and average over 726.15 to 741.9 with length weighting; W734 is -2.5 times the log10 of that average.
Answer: 0.07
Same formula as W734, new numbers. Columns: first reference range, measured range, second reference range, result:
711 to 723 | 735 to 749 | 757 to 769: 0.03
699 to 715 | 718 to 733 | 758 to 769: 0.05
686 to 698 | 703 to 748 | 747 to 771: 0.03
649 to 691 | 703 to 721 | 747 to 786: 0.01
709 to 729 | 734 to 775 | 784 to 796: -0.04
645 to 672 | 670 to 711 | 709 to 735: -0.03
